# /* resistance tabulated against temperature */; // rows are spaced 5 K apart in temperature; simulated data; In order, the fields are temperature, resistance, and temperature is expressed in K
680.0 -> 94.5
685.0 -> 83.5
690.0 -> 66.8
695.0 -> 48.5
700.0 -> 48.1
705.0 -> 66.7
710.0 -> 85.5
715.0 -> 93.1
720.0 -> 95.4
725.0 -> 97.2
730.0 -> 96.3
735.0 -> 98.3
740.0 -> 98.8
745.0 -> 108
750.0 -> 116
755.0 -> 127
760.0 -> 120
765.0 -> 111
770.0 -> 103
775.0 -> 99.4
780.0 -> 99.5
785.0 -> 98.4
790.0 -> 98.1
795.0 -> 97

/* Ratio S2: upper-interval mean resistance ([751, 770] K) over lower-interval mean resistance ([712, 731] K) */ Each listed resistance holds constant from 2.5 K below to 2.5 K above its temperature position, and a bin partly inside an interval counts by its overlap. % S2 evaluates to 1.23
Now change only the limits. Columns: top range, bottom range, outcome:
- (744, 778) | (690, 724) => 1.52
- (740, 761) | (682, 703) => 1.84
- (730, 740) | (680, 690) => 1.19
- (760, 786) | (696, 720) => 1.41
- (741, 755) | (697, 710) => 1.81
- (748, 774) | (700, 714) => 1.57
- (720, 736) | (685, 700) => 1.60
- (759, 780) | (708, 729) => 1.14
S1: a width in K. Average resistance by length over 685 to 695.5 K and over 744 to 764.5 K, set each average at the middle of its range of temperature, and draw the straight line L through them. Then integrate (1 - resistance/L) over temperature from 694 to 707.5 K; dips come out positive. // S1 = 3.5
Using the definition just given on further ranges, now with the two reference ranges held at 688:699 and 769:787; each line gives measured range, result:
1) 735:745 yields -2.6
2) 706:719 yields -4.2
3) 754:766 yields -3.9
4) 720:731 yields -3.6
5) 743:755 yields -4.3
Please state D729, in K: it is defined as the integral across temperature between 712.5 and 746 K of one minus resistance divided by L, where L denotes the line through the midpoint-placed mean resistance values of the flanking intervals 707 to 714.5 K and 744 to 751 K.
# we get 0.4 K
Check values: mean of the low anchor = 86.3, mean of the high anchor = 112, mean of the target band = 97.7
